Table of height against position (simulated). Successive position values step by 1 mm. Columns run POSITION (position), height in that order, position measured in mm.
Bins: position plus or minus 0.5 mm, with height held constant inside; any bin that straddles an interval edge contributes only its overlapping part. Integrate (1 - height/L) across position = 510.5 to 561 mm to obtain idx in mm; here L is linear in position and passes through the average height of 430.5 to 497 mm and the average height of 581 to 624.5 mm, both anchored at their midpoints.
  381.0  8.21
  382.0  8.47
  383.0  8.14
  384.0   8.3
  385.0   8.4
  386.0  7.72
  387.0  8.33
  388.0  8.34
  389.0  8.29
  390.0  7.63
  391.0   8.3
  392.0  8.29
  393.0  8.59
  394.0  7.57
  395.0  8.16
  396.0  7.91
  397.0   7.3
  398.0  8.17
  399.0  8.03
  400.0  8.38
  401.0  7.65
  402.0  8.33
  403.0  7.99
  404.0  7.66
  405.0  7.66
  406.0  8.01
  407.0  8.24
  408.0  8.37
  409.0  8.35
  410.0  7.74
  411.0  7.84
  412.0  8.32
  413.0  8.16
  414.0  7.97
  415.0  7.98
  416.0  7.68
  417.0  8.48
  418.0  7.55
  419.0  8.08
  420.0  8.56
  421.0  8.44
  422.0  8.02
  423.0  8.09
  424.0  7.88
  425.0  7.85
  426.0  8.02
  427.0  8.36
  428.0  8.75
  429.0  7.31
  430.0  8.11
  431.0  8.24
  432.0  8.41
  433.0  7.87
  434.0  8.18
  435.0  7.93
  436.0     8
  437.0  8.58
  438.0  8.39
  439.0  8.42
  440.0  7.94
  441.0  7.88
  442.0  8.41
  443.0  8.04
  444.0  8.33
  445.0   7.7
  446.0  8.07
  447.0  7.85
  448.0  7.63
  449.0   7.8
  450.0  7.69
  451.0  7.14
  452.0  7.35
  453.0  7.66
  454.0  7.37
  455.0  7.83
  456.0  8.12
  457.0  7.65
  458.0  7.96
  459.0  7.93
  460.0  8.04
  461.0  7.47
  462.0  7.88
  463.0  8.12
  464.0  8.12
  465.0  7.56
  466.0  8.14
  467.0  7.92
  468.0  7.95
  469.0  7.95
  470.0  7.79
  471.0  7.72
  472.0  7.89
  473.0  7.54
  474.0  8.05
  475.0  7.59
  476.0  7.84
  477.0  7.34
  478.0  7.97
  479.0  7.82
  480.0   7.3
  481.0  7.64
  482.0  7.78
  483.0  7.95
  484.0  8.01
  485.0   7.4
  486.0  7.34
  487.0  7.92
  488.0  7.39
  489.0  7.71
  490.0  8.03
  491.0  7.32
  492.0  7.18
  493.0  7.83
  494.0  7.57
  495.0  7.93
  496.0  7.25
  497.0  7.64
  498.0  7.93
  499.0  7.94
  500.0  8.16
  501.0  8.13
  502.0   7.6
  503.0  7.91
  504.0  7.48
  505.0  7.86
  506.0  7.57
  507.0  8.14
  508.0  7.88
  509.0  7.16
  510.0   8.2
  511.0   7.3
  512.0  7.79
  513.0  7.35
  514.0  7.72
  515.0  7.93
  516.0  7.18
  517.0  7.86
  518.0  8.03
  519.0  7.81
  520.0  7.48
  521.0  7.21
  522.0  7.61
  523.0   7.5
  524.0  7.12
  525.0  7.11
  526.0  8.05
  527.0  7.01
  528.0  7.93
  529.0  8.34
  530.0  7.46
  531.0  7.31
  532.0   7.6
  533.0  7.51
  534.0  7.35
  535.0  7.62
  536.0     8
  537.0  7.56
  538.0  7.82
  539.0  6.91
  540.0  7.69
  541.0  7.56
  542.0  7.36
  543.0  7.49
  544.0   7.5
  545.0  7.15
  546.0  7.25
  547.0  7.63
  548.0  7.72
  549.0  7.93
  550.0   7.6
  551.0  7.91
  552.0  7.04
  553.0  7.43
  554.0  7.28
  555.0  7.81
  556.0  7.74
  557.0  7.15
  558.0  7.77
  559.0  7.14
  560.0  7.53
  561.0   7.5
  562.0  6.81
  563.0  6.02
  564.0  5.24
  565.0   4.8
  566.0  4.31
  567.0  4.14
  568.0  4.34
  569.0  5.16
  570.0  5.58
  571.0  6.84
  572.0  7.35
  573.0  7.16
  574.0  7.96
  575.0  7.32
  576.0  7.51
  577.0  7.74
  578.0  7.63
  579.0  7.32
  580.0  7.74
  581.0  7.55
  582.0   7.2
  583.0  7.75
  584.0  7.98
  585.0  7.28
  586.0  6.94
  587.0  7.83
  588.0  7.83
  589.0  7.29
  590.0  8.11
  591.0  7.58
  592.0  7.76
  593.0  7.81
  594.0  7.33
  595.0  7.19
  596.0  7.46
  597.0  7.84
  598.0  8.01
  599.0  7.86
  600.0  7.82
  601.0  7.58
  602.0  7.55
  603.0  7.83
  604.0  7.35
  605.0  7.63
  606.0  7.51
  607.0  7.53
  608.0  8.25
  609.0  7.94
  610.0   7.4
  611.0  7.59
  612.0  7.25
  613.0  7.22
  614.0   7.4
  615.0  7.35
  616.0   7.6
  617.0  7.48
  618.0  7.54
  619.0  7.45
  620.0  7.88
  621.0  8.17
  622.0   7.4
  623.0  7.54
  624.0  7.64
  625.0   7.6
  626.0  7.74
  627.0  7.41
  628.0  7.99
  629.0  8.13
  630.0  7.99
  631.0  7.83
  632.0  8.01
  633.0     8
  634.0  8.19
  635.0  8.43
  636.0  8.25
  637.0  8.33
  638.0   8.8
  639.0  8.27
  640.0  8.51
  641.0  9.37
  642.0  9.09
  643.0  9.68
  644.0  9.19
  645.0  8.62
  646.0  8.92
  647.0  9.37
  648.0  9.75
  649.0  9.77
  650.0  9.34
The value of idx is 1.1 mm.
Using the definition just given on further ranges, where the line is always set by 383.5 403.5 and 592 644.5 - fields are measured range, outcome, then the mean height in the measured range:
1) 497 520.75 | 0.7 mm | 7.75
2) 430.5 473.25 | 0.6 mm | 7.92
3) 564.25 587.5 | 3.5 mm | 6.74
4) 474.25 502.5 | 1.1 mm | 7.7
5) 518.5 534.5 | 0.9 mm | 7.53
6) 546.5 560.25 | 0.7 mm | 7.55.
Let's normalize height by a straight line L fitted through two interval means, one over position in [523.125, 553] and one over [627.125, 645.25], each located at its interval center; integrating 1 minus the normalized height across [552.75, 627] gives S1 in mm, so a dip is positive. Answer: 7.0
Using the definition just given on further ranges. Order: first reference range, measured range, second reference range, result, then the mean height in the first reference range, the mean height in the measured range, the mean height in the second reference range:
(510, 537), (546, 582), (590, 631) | 3.3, 7.59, 6.91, 7.65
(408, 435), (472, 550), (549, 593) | -1.9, 8.09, 7.64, 7.04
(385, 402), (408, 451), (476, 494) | -0.9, 8.06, 8.06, 7.65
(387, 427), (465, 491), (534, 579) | -0.6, 8.06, 7.75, 7.03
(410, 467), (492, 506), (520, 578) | -0.4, 7.98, 7.76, 7.14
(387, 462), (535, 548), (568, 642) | 0.4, 8.01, 7.51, 7.64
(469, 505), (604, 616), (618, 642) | 0.7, 7.72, 7.55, 8.05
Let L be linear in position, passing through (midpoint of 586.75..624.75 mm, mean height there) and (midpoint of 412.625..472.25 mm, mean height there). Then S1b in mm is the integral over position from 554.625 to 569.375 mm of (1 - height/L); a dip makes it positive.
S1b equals 2.9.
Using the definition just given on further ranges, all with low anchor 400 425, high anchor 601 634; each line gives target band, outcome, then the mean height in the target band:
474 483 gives 0.3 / 7.7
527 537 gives 0.2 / 7.64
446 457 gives 0.4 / 7.66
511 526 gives 0.6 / 7.56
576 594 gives 0.3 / 7.6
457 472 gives 0.1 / 7.89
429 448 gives -0.2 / 8.1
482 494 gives 0.4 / 7.65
